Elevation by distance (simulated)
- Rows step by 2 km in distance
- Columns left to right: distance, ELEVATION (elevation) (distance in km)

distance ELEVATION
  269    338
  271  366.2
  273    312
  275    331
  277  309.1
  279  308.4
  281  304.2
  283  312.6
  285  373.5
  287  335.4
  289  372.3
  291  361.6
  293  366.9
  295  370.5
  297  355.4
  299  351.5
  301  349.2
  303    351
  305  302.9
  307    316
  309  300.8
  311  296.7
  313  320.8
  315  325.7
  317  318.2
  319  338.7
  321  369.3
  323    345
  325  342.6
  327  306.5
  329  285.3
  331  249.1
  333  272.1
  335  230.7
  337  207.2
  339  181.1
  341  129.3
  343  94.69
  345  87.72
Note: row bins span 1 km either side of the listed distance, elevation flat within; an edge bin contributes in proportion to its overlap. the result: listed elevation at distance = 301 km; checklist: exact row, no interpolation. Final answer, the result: 349.2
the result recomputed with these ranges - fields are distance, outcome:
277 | 309.1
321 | 369.3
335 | 230.7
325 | 342.6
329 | 285.3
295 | 370.5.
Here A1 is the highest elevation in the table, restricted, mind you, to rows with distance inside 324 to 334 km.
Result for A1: 342.6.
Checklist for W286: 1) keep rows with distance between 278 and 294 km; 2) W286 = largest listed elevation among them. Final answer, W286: 373.5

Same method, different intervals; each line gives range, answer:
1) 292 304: 370.5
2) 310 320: 338.7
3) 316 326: 369.3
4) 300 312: 351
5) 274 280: 331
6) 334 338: 230.7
